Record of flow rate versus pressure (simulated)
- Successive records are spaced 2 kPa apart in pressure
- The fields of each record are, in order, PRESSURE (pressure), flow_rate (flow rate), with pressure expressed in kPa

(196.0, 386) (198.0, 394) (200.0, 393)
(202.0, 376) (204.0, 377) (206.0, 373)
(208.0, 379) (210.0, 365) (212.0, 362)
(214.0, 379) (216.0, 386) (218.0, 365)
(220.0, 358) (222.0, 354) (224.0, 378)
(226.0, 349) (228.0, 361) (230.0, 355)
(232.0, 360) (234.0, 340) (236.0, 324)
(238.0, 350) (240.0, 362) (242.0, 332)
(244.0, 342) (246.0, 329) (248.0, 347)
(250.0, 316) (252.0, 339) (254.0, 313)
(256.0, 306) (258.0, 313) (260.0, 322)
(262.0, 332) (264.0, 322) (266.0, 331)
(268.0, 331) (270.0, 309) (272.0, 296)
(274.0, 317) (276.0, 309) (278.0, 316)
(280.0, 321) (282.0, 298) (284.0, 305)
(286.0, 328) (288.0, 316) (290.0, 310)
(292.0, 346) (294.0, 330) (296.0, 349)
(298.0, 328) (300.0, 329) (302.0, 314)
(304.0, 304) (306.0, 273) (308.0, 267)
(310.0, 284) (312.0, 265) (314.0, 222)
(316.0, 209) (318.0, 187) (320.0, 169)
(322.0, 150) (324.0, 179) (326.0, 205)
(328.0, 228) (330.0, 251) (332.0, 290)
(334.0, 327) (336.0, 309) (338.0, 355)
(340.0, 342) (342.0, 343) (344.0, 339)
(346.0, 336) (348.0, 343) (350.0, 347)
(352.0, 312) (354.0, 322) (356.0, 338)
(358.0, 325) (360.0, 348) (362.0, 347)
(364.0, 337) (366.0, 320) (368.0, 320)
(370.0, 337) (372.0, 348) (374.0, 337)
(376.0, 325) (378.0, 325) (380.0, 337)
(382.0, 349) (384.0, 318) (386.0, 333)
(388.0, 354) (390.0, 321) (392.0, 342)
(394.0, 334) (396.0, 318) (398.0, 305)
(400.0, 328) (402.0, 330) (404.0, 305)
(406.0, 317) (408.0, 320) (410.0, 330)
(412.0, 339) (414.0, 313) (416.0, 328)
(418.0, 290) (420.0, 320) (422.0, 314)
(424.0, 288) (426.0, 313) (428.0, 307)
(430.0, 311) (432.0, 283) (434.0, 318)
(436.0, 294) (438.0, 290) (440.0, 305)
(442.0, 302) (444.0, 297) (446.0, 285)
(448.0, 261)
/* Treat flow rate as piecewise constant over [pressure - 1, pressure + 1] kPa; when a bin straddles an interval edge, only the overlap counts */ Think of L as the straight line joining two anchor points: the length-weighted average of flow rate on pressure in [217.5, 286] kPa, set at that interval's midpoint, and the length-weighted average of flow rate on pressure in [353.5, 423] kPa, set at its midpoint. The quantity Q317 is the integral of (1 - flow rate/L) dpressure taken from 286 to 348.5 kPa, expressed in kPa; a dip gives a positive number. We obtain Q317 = 8.7 kPa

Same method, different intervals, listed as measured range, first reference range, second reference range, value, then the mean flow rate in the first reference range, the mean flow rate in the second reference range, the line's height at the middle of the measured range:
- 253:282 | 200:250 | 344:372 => 2.8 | 358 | 334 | 351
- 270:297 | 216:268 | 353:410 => 1.5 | 341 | 330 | 338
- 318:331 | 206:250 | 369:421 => 5.5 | 356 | 327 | 339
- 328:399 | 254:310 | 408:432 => -3.3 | 315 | 313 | 314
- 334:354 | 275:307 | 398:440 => -1.3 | 317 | 312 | 315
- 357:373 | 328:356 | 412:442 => -0.9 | 321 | 306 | 317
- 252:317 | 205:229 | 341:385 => 8.3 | 367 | 334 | 352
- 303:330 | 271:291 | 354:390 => 7.8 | 312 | 334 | 321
